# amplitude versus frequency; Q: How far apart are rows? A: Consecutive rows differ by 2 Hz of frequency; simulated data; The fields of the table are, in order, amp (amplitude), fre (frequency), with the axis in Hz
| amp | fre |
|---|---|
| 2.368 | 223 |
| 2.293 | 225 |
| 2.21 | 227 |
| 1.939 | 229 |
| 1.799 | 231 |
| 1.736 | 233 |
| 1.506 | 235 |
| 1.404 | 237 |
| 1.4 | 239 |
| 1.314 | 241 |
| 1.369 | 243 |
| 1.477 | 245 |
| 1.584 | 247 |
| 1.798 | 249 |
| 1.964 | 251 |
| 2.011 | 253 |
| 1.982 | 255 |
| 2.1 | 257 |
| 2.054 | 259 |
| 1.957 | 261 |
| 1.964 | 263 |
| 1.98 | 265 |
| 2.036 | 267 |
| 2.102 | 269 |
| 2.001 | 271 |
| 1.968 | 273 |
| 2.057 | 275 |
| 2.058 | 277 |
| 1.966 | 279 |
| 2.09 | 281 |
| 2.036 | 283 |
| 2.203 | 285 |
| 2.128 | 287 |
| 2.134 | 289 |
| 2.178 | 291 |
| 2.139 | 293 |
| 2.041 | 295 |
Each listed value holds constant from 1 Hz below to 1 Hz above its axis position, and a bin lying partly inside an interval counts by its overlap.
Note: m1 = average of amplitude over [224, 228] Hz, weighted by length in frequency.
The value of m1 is 2.25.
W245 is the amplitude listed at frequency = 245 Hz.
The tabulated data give 1.477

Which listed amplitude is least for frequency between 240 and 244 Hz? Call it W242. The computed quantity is 1.314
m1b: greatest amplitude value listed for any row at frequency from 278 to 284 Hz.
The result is 2.09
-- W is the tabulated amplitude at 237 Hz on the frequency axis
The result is 1.404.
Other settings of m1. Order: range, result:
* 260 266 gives 1.97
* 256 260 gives 2.08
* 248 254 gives 1.92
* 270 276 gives 2.01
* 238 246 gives 1.39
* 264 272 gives 2.03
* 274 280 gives 2.03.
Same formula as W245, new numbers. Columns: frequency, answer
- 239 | 1.4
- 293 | 2.139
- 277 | 2.058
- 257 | 2.1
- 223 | 2.368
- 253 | 2.011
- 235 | 1.506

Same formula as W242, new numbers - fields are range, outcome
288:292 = 2.134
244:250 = 1.477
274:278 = 2.057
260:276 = 1.957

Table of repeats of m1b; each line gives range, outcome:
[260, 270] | 2.102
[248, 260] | 2.1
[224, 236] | 2.293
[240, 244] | 1.369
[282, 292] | 2.203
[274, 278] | 2.058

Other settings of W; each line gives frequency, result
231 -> 1.799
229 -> 1.939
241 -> 1.314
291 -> 2.178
